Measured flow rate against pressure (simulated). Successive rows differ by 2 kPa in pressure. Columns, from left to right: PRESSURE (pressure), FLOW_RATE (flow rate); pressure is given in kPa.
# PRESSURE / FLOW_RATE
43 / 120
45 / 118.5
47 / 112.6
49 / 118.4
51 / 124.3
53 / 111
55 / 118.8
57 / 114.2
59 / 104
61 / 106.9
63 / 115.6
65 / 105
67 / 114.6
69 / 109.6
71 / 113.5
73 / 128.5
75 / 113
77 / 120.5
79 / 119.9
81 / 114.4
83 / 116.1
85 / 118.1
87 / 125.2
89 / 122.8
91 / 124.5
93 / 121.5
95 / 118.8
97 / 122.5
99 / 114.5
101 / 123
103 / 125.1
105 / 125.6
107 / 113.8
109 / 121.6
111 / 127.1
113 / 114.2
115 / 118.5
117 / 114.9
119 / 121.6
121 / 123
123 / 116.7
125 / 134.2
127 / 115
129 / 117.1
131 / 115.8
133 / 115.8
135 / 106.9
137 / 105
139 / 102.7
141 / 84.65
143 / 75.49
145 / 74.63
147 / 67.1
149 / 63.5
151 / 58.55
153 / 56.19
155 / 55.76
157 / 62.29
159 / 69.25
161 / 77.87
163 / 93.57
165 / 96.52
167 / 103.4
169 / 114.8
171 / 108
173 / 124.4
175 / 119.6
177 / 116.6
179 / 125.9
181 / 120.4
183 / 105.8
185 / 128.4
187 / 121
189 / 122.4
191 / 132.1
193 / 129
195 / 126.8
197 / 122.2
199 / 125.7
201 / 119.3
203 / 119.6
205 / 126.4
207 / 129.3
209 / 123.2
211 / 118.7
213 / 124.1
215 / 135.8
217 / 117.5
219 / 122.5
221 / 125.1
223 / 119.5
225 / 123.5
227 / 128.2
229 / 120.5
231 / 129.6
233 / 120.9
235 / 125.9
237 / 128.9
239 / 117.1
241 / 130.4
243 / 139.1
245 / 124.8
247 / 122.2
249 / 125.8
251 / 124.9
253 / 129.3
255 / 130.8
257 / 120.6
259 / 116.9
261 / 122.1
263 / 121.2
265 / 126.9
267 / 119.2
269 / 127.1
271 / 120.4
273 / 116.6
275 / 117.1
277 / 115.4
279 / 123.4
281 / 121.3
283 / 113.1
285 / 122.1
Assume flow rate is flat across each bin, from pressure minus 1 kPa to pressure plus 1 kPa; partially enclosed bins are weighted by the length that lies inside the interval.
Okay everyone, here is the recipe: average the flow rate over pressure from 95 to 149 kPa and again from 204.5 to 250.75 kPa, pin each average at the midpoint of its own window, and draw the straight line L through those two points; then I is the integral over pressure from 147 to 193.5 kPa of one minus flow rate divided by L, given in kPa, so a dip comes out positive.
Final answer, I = 7.3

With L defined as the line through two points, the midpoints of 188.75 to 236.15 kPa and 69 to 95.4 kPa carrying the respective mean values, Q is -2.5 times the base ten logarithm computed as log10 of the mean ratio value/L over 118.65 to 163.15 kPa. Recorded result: 0.31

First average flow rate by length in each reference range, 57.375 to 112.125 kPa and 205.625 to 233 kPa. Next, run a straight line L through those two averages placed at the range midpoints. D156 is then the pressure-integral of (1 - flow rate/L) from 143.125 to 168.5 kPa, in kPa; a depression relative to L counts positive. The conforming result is 9.88 kPa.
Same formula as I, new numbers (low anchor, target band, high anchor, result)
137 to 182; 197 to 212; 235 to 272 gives -2.32 kPa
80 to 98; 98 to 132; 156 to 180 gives -1.82 kPa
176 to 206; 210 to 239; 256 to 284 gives -0.58 kPa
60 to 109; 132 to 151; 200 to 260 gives 5.32 kPa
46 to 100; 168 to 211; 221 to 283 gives -0.27 kPa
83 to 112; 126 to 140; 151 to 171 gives -1.71 kPa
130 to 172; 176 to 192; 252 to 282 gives -4.20 kPa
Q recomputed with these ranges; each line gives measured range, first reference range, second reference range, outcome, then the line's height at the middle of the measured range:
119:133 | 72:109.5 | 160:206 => -0.010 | 119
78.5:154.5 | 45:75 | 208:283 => 0.076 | 117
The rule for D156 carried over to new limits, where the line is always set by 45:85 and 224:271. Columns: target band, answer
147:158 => 5.49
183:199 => -0.37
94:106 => -0.48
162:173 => 1.41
